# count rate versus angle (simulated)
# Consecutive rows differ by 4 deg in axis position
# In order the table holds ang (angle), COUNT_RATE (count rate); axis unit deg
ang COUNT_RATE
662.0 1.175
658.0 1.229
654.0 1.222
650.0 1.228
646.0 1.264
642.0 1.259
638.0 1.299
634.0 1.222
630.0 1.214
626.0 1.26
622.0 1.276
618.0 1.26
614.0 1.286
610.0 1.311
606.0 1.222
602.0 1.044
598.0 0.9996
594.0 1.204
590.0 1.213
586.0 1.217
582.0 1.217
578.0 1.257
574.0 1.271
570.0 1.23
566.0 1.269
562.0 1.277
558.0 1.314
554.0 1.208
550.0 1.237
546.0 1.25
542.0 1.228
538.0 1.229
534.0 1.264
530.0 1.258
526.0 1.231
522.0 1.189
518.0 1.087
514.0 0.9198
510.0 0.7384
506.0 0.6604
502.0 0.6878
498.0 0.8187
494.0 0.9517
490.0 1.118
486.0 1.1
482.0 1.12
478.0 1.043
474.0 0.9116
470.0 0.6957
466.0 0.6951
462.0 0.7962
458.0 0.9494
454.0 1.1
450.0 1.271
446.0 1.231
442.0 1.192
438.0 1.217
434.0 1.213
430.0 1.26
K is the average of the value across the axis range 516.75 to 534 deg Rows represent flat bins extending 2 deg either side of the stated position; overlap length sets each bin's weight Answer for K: 1.2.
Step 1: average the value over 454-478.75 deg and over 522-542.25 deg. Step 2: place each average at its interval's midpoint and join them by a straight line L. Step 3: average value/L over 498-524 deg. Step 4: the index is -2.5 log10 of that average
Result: 0.27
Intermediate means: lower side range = 0.859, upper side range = 1.24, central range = 0.876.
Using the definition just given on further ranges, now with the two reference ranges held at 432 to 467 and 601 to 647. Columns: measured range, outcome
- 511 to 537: 0.01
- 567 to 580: -0.05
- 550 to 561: -0.07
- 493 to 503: 0.35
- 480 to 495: 0.04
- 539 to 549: -0.06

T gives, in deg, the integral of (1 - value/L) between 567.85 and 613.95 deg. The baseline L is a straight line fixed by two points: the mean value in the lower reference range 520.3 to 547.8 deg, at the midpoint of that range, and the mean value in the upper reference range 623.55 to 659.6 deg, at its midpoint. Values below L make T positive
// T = 1.41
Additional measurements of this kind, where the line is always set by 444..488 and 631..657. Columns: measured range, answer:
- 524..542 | -2.57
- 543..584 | -4.39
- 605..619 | -0.85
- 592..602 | 0.76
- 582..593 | -0.46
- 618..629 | -0.40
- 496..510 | 4.29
